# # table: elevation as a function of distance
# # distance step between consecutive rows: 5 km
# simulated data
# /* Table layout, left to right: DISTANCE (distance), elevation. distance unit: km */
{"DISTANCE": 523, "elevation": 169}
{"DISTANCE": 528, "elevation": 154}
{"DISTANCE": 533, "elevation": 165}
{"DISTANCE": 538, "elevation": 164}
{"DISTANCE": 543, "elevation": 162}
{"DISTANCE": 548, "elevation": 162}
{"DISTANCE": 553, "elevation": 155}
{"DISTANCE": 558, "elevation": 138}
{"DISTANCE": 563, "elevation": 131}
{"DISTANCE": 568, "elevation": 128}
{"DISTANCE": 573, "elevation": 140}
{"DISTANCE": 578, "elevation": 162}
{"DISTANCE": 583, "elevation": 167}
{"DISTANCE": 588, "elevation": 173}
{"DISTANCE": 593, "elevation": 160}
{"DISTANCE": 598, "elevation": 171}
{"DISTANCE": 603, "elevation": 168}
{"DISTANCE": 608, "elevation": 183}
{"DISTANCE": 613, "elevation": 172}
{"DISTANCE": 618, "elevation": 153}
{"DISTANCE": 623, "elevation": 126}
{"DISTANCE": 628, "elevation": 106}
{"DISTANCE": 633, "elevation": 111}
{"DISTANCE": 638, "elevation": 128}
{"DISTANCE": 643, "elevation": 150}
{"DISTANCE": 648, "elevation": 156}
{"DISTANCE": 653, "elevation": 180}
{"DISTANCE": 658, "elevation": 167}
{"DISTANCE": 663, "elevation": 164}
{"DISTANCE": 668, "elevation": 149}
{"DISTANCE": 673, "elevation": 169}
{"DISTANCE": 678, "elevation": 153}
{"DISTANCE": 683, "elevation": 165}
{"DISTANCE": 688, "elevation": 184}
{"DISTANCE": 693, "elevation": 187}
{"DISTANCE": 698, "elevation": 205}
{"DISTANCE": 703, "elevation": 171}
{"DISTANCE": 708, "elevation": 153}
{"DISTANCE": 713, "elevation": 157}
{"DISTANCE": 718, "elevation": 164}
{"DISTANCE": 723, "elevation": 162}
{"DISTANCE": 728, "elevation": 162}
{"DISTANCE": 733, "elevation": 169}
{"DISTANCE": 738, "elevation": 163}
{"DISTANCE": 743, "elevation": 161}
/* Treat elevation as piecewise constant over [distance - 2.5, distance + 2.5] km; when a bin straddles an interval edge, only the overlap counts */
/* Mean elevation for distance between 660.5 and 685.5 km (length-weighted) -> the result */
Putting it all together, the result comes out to 160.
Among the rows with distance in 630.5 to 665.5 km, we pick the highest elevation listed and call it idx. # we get 180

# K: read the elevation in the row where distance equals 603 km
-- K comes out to 168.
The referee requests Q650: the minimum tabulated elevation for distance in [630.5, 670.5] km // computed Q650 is 111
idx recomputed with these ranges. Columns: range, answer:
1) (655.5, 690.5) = 184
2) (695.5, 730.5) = 205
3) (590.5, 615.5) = 183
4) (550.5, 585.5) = 167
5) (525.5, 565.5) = 165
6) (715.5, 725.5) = 164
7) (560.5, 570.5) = 131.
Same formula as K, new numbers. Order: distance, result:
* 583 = 167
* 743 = 161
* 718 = 164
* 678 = 153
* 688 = 184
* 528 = 154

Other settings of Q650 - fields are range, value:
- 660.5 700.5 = 149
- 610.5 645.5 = 106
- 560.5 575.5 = 128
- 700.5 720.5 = 153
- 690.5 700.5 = 187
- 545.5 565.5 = 131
